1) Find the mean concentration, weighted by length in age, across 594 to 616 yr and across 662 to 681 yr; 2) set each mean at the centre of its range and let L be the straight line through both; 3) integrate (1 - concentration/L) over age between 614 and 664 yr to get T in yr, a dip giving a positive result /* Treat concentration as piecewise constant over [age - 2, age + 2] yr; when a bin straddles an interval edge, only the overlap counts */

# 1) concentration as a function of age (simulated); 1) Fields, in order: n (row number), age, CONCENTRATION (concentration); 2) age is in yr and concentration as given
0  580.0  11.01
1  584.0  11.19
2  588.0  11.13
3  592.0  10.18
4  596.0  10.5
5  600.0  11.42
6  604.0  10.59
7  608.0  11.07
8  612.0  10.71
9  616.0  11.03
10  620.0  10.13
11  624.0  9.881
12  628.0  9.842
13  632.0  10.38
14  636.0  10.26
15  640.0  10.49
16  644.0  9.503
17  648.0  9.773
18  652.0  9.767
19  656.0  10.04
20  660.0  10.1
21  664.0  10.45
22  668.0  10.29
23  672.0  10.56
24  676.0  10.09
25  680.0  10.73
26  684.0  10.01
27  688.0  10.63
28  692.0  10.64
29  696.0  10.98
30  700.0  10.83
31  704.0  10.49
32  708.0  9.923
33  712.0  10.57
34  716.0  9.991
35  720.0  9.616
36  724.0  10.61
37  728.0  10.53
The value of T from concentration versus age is 2.45 yr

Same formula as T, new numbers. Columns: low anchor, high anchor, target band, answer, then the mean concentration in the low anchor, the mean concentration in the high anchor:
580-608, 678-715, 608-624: 0.3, 10.9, 10.5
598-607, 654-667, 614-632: 0.8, 11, 10.2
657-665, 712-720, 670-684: -0.3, 10.2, 10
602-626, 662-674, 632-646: 0.5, 10.6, 10.4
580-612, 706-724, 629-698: 1.0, 10.9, 10.1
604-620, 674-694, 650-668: 0.7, 10.8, 10.4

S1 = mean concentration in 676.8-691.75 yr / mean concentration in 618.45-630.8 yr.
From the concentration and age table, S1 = 1.05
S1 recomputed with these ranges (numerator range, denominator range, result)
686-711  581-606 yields 0.98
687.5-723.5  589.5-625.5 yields 0.98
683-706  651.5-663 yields 1.06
